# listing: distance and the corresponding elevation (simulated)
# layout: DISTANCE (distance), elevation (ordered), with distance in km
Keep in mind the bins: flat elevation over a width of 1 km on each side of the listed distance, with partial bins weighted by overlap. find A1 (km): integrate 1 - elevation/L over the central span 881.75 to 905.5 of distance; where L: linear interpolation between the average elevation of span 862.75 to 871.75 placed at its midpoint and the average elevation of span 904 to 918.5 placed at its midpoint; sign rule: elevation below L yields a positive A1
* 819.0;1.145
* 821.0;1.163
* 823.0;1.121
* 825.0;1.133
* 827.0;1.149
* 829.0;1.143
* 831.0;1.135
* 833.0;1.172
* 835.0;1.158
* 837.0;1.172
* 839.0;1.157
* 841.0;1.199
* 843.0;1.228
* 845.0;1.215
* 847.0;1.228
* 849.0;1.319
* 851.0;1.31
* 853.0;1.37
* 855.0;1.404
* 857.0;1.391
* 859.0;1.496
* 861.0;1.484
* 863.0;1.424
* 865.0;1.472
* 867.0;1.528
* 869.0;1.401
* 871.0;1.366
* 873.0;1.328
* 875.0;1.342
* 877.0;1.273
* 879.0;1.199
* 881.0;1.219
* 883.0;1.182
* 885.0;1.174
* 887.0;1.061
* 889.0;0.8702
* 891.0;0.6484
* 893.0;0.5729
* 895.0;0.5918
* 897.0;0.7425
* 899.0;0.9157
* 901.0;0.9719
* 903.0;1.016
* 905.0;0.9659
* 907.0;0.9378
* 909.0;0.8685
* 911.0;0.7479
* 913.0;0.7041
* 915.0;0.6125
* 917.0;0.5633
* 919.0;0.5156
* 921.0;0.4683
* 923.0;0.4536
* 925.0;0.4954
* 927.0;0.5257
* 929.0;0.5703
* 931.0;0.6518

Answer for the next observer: 3.1 km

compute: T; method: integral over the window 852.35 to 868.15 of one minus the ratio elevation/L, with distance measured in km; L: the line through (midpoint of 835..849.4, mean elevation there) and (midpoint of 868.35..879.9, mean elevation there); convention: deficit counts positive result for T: -2.2 km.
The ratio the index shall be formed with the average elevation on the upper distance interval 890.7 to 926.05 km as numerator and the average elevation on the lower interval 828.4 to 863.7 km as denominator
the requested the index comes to 0.6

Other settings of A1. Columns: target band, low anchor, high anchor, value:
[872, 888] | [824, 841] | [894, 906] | -4.5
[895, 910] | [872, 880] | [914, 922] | -1.7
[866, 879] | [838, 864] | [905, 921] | -2.9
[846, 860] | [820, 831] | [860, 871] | 0.0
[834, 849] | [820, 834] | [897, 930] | -1.8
